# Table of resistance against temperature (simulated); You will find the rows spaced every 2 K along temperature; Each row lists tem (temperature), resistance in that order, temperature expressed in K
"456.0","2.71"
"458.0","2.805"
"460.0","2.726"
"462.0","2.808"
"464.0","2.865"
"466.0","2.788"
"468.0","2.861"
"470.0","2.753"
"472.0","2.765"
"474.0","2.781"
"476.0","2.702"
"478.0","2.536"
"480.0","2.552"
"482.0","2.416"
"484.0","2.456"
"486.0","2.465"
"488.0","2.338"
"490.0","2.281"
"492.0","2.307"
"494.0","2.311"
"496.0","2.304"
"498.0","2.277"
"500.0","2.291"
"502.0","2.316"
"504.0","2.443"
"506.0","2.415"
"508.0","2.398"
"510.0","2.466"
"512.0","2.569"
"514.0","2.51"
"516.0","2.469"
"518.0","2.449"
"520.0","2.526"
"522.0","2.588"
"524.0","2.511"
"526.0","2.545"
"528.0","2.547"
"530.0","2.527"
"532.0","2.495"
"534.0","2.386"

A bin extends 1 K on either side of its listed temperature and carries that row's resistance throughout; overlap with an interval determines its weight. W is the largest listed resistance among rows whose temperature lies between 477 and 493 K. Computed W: 2.552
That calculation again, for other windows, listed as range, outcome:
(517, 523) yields 2.588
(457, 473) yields 2.865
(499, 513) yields 2.569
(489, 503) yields 2.316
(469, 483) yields 2.781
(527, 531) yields 2.547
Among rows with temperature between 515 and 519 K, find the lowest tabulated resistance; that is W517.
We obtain 2.449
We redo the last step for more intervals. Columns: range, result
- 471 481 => 2.536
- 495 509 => 2.277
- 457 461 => 2.726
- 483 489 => 2.338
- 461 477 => 2.702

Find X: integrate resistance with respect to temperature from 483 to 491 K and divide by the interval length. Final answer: 2.38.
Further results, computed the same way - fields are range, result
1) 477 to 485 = 2.49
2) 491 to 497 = 2.31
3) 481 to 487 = 2.45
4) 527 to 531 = 2.54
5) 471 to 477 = 2.75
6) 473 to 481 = 2.64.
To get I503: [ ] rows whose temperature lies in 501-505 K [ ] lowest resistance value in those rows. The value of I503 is 2.316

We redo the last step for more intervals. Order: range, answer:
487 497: 2.281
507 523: 2.398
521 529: 2.511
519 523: 2.526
